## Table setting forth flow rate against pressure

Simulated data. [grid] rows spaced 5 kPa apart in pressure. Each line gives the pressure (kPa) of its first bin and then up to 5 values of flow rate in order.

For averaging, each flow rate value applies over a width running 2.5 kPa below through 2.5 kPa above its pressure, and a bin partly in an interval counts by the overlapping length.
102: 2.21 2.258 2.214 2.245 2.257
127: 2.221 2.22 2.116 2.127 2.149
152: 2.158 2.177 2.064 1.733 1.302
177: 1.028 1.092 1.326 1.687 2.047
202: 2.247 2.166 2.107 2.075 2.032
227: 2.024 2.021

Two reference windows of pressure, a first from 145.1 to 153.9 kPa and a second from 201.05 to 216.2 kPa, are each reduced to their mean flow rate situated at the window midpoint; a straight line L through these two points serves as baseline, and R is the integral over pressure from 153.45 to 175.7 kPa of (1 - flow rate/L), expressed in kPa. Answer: 3.7 kPa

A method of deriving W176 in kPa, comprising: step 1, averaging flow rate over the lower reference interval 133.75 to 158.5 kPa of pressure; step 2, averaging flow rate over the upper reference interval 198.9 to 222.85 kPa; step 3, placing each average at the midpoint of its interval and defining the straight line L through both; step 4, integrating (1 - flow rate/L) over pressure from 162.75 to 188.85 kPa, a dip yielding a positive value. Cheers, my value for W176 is 9.7 kPa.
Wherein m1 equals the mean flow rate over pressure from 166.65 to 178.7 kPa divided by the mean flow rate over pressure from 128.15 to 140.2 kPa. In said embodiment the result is 0.60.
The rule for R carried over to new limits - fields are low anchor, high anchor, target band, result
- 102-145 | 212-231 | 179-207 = 5.1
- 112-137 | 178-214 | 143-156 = -0.6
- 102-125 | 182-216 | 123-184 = 5.9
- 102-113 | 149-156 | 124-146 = 0.2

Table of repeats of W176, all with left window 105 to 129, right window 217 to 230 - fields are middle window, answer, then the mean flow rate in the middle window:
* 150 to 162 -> 0.1 kPa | 2.15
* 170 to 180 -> 4.6 kPa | 1.15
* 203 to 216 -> -0.5 kPa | 2.14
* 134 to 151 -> 0.4 kPa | 2.14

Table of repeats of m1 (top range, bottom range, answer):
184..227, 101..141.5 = 0.88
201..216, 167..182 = 1.73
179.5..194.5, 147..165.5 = 0.65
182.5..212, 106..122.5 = 0.83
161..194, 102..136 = 0.64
